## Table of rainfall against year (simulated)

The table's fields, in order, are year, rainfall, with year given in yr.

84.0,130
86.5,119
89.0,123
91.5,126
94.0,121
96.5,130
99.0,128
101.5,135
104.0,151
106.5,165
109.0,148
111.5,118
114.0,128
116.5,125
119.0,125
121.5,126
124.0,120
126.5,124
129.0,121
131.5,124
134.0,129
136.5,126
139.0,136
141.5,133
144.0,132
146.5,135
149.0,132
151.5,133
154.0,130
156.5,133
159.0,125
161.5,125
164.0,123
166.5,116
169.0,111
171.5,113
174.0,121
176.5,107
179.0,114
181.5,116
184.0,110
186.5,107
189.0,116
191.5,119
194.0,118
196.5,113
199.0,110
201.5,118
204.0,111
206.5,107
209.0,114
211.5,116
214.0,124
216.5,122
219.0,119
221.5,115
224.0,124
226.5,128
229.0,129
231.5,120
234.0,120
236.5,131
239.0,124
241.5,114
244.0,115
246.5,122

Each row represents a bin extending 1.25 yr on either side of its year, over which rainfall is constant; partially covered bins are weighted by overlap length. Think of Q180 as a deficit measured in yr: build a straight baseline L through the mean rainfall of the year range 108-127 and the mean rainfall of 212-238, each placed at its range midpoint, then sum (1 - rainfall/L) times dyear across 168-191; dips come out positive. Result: 2.1 yr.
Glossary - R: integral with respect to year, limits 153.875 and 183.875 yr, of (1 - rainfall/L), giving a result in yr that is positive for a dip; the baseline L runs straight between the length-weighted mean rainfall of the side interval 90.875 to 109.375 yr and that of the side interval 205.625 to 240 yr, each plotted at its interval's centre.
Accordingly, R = 2.3 yr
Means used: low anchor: 138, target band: 119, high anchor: 121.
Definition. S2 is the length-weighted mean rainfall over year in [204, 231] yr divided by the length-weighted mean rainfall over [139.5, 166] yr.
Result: 0.9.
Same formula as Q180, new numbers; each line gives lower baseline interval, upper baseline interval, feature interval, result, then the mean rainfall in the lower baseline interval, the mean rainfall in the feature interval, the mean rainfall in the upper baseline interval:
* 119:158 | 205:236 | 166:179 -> 1.2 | 129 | 114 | 120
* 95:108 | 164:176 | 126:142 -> 0.2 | 142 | 127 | 116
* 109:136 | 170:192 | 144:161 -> -1.7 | 125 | 131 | 113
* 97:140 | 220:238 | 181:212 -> 3.1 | 131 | 113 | 124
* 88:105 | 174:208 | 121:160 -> -2.1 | 130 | 129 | 113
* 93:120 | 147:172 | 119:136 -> 0.8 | 134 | 124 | 125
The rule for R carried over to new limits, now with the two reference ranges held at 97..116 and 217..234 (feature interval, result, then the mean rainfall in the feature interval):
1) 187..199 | 1.08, 115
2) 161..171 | 0.95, 118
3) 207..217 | 0.50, 118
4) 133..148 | 0.19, 132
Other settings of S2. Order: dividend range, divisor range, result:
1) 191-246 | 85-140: 0.92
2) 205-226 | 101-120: 0.86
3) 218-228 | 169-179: 1.07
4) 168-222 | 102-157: 0.87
